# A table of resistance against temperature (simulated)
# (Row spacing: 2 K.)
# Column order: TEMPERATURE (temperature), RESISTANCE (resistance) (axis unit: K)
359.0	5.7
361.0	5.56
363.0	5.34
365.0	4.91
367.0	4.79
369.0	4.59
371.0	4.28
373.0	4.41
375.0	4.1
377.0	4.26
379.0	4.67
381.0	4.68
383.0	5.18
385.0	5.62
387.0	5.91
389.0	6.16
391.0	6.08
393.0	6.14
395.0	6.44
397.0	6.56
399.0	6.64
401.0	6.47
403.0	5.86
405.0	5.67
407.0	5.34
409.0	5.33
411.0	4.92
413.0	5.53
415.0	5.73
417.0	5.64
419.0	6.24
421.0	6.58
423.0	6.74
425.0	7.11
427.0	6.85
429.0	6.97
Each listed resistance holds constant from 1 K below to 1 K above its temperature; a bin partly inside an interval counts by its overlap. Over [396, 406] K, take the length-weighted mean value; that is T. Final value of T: 6.24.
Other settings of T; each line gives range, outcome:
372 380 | 4.36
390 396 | 6.22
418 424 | 6.52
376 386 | 4.88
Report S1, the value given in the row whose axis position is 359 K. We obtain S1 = 5.7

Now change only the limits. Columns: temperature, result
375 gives 4.1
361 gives 5.56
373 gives 4.41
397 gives 6.56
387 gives 5.91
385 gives 5.62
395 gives 6.44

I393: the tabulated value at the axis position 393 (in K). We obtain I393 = 6.14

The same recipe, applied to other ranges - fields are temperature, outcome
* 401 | 6.47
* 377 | 4.26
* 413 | 5.53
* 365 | 4.91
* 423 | 6.74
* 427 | 6.85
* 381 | 4.68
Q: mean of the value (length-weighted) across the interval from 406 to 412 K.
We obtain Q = 5.2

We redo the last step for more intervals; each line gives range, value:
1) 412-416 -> 5.63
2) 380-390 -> 5.51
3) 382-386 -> 5.4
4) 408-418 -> 5.43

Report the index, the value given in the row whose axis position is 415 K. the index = 5.73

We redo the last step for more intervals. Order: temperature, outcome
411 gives 4.92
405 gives 5.67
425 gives 7.11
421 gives 6.58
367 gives 4.79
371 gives 4.28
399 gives 6.64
